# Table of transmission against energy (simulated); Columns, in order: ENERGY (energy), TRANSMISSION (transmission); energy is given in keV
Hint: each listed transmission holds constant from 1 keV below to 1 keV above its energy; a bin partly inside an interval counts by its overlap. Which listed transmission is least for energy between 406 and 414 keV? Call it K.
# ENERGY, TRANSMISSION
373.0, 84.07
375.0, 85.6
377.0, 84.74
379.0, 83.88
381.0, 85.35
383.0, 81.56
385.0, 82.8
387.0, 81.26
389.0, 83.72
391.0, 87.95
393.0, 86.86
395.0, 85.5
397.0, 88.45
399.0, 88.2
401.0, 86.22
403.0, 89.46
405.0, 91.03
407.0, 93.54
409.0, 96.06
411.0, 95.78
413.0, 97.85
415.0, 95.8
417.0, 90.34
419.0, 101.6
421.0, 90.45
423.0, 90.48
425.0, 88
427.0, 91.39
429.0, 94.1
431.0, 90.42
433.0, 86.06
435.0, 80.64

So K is 93.54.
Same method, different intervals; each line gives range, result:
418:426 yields 88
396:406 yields 86.22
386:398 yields 81.26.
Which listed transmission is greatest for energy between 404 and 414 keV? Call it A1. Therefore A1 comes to 97.85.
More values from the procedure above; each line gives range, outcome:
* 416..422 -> 101.6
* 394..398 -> 88.45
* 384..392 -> 87.95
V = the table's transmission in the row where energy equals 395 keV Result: 85.5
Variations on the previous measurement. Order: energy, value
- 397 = 88.45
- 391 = 87.95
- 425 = 88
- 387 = 81.26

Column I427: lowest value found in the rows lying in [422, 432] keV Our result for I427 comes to 88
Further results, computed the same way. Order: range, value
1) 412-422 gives 90.34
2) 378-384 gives 81.56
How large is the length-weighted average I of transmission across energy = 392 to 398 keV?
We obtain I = 86.9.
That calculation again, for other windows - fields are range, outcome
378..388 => 83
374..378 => 85.2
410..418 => 94.9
